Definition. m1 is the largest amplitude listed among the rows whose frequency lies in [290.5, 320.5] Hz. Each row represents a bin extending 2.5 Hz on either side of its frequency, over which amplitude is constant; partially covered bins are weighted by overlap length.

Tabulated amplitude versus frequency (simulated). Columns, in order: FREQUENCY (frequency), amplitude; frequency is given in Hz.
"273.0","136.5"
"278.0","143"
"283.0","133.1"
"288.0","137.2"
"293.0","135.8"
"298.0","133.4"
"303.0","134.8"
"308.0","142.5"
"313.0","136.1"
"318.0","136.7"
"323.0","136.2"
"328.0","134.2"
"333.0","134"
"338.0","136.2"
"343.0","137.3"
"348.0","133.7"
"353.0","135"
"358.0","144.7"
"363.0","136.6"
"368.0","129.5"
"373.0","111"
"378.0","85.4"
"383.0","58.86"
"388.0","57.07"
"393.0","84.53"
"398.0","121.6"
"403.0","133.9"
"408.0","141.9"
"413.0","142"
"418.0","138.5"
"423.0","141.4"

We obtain 142.5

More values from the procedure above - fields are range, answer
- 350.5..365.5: 144.7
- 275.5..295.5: 143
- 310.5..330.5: 136.7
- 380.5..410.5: 141.9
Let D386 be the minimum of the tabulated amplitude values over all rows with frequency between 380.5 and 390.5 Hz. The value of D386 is 57.07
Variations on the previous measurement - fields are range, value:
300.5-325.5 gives 134.8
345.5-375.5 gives 111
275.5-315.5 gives 133.1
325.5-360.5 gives 133.7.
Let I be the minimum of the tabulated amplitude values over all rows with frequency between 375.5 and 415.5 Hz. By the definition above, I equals 57.07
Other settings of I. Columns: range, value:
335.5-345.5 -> 136.2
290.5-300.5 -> 133.4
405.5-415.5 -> 141.9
